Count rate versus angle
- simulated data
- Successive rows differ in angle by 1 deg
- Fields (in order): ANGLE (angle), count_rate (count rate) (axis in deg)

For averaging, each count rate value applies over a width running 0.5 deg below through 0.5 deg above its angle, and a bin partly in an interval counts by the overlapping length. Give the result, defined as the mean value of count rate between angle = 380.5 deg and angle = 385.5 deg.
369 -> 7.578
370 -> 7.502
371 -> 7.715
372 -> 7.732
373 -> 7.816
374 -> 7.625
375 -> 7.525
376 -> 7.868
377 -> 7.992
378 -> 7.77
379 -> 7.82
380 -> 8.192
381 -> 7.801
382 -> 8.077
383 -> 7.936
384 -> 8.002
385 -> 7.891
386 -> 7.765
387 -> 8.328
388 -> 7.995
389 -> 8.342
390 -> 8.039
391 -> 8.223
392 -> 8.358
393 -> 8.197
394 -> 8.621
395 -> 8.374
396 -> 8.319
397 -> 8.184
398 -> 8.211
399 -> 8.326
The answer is 7.94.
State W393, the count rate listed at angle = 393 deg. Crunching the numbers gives 8.197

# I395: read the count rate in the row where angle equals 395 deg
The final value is 8.374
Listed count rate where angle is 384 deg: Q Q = 8.002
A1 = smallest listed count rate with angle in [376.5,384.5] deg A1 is 7.77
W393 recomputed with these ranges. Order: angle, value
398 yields 8.211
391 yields 8.223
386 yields 7.765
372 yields 7.732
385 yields 7.891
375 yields 7.525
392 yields 8.358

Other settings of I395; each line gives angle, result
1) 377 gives 7.992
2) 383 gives 7.936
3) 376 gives 7.868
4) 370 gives 7.502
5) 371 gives 7.715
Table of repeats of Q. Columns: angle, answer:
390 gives 8.039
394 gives 8.621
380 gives 8.192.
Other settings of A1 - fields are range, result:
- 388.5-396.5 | 8.039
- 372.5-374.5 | 7.625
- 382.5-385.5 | 7.891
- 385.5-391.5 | 7.765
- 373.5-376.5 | 7.525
